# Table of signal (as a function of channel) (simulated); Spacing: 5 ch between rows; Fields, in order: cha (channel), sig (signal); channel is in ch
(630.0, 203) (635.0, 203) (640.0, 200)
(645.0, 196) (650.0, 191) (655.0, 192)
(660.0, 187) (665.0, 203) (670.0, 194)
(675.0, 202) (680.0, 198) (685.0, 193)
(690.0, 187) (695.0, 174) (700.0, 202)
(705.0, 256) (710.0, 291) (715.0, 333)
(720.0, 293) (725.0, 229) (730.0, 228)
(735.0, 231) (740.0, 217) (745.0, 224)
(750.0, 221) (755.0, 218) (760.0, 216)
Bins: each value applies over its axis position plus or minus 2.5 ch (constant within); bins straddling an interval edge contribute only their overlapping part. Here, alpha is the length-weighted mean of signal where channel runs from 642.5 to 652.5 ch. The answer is 194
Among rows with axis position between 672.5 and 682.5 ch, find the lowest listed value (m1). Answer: 198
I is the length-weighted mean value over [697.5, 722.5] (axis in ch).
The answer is 275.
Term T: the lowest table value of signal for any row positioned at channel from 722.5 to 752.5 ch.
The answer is 217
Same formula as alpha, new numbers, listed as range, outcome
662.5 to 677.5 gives 200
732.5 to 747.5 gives 224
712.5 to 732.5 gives 271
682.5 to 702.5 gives 189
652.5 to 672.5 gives 194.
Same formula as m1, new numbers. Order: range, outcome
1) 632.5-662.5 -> 187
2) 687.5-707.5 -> 174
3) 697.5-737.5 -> 202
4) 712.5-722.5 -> 293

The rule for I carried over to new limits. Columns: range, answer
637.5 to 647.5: 198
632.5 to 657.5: 196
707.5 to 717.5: 312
